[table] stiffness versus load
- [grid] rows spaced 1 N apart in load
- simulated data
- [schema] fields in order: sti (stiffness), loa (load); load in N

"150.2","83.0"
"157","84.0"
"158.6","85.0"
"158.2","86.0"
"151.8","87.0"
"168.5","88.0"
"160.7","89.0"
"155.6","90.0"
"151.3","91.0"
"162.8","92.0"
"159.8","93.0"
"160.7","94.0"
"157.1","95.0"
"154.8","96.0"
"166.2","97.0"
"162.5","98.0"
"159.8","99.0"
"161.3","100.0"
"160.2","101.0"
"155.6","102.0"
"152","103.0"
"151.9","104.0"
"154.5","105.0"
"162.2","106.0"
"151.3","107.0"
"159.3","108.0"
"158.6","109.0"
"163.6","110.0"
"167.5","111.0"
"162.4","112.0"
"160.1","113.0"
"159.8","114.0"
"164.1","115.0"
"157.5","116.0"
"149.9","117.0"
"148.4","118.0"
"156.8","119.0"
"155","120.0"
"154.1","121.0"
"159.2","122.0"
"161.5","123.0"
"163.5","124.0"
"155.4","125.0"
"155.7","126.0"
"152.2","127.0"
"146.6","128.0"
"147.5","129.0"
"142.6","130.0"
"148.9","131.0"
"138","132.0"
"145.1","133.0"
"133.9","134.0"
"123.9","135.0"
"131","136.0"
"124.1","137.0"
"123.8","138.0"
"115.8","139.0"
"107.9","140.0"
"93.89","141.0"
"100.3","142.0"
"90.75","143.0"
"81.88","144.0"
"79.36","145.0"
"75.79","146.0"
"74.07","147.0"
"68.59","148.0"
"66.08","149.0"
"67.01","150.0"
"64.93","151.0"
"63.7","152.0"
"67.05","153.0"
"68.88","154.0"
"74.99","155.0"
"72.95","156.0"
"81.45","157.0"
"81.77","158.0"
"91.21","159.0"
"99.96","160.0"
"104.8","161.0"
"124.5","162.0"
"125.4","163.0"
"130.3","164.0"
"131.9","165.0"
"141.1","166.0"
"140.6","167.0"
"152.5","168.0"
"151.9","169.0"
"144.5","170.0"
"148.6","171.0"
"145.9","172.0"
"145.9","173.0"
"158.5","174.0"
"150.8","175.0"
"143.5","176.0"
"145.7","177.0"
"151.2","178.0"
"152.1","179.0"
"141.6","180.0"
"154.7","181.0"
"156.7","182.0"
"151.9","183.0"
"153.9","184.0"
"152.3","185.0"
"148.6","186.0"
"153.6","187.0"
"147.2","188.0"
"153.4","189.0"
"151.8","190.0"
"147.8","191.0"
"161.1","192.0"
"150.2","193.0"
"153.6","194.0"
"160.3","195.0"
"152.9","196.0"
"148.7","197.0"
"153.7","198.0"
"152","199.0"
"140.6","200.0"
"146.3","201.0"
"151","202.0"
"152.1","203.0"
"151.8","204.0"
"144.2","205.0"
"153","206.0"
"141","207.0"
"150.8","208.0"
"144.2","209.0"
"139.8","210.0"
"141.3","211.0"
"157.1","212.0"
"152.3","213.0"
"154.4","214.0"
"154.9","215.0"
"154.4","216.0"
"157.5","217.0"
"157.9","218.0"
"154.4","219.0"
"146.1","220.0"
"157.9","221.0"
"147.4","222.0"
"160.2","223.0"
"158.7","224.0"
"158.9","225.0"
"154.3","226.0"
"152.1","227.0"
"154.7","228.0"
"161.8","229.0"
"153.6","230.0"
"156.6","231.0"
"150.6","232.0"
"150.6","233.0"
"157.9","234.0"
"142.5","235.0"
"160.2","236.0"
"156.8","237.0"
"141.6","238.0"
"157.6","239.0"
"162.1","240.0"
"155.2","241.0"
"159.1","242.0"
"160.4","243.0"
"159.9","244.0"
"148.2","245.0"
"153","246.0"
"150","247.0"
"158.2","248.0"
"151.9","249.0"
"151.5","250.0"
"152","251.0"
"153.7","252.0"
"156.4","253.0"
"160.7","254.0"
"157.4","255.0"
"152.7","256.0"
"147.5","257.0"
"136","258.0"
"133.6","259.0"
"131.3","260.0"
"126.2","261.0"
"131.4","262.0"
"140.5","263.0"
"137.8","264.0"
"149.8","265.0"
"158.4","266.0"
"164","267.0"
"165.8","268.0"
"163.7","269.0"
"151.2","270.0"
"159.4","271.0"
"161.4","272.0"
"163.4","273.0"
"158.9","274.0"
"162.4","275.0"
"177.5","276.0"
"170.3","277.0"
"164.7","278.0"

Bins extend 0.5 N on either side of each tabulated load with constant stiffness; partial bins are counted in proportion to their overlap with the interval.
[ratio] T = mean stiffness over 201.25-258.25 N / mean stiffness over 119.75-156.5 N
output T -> 1.35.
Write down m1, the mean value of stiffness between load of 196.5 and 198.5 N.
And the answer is 151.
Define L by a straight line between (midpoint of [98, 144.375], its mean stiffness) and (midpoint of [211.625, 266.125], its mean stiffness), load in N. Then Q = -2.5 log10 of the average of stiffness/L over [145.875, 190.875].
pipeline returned 0.209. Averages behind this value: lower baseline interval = 145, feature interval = 122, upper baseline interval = 152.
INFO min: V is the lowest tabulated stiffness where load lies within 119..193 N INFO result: 63.7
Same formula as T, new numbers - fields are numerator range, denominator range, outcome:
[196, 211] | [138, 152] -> 1.75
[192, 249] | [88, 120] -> 0.96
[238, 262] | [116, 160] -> 1.32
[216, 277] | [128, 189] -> 1.28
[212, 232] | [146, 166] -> 1.75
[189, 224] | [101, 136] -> 0.99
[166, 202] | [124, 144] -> 1.16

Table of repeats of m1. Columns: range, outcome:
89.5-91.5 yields 153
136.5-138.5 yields 124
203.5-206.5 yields 150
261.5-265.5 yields 140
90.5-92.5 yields 157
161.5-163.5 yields 125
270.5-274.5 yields 161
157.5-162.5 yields 100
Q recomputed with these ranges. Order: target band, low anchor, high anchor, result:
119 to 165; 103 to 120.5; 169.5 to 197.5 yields 0.35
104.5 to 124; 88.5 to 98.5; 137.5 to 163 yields -0.20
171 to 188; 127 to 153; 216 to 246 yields -0.18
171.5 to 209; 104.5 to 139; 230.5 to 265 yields 0.00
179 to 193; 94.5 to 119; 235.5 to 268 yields 0.02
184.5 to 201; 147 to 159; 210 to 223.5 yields -0.24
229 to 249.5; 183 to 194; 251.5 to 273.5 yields -0.03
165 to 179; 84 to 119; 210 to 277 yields 0.06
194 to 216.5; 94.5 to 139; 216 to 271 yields 0.02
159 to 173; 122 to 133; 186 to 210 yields 0.14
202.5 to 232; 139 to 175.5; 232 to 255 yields -0.10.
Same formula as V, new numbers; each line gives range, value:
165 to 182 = 131.9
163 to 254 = 125.4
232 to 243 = 141.6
